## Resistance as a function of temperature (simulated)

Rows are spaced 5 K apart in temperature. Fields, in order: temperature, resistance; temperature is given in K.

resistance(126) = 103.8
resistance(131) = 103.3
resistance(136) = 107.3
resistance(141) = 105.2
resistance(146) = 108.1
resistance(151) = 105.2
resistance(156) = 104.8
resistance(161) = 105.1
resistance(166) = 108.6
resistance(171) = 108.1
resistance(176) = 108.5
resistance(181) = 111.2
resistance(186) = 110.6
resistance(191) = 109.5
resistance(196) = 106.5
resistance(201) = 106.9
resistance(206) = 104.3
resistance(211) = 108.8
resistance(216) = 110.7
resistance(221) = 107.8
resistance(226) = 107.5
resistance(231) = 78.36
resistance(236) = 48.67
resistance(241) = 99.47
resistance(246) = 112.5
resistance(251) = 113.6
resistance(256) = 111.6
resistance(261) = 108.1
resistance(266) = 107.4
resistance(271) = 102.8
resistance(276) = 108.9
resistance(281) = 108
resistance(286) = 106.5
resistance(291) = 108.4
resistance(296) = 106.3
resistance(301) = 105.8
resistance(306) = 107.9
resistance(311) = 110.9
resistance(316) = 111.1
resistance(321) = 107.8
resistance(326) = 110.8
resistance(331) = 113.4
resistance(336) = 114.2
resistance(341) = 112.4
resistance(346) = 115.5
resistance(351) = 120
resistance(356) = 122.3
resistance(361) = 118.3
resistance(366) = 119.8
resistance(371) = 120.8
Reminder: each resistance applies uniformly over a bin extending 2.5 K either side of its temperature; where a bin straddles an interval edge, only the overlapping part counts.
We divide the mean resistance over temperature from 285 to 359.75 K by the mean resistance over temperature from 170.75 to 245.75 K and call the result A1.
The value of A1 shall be 1.10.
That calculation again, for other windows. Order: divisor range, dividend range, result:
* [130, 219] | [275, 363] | 1.04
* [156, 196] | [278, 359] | 1.03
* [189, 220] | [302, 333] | 1.02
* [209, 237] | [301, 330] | 1.14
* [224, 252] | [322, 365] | 1.26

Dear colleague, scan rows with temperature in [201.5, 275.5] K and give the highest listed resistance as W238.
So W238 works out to 113.6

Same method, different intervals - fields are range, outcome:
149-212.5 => 111.2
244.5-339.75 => 114.2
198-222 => 110.7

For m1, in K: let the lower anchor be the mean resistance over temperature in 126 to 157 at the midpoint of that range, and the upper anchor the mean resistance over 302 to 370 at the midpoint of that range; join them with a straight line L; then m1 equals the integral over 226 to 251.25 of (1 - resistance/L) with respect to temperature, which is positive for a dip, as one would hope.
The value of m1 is 4.5 K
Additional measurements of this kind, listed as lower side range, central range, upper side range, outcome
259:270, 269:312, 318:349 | 0.74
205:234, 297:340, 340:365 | 1.44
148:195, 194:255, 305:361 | 5.07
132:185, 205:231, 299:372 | 1.02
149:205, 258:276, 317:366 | 0.82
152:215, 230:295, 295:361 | 5.11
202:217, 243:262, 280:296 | -0.70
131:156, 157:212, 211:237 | -4.21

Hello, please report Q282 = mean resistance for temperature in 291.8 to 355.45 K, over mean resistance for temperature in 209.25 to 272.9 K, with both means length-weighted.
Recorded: 1.10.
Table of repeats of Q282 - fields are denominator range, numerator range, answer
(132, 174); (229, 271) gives 0.92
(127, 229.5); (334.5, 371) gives 1.10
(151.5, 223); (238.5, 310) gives 1.00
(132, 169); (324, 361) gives 1.09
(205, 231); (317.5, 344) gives 1.06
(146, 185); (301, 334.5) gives 1.02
